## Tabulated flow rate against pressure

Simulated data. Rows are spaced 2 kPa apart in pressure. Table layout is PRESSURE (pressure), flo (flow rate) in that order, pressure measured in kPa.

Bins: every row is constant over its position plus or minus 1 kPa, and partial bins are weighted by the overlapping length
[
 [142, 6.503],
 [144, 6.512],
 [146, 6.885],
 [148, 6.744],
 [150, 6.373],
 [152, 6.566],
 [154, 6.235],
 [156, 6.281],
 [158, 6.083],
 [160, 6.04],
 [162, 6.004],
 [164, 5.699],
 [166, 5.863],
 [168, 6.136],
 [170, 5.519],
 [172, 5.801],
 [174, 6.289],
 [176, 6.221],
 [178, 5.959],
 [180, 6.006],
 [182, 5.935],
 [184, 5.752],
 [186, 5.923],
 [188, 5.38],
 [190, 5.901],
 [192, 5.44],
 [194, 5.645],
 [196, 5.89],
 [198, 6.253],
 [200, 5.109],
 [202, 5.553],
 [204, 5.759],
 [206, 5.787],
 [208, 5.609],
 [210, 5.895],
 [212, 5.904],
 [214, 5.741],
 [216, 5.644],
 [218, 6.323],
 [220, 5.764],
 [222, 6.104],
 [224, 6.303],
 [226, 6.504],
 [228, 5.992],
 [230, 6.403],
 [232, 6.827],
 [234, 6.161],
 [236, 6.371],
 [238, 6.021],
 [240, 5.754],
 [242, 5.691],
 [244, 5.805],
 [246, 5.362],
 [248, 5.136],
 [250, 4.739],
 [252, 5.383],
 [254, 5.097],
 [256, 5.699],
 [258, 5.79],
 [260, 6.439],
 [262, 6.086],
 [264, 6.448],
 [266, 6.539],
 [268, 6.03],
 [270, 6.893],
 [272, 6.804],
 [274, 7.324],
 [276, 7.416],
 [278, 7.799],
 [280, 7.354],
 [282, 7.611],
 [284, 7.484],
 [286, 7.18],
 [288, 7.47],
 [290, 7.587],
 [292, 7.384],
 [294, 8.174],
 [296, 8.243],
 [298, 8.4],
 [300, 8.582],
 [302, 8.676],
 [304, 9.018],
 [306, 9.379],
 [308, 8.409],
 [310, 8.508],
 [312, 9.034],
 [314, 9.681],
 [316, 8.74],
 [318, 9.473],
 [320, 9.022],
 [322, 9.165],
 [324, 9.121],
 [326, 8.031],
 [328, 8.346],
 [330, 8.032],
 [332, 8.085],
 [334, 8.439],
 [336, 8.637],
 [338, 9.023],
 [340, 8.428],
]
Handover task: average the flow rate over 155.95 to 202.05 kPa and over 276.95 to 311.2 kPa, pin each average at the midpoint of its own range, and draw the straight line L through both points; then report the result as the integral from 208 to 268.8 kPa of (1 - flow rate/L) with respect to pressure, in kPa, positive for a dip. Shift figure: 9.2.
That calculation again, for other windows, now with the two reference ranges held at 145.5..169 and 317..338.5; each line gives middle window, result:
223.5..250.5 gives 5.2 kPa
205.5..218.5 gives 2.2 kPa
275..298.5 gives 1.2 kPa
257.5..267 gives 1.8 kPa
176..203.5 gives 3.8 kPa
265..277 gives 1.6 kPa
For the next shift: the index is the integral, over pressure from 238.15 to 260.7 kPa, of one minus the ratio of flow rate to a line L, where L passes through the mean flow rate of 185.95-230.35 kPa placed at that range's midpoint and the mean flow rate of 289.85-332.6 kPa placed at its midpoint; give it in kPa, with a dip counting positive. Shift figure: 4.6 kPa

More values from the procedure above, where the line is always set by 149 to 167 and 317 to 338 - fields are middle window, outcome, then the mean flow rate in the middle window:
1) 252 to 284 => 4.8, 6.61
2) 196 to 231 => 5.2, 5.92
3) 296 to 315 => -1.1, 8.82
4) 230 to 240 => 1.3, 6.29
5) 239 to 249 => 2.5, 5.55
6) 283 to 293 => 0.8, 7.42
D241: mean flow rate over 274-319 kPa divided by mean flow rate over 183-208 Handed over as 1.45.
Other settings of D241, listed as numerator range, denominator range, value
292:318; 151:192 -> 1.46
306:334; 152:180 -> 1.45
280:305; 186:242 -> 1.34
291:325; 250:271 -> 1.47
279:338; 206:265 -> 1.42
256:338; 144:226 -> 1.32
